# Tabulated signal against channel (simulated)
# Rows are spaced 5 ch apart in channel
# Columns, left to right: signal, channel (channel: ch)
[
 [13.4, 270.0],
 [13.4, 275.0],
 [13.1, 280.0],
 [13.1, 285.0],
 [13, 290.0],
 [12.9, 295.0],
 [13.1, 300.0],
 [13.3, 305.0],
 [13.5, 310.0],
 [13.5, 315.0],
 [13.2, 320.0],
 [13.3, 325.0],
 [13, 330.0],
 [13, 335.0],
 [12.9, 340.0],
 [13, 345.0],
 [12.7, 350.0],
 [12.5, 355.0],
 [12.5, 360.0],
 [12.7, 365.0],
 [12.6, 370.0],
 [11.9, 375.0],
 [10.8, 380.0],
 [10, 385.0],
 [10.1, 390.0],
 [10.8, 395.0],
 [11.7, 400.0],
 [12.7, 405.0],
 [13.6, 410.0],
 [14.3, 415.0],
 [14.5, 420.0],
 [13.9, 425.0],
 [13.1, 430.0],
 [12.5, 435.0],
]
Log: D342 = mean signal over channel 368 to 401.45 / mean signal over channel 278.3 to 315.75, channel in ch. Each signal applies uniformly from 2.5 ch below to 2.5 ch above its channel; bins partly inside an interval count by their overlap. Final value 0.84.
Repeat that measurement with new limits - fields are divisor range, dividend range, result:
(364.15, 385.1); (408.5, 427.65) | 1.20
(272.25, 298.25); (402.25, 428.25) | 1.05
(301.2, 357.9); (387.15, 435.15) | 0.97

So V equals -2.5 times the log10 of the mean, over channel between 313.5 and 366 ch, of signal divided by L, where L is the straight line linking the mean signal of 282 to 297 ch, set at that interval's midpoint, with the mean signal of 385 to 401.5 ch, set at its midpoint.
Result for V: -0.09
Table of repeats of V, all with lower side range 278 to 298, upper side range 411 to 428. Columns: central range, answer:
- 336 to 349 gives 0.046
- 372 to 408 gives 0.234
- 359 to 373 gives 0.091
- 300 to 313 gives -0.013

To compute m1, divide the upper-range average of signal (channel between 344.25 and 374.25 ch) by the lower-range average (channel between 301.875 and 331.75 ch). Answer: 0.95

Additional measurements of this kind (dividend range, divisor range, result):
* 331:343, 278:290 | 0.99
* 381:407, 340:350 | 0.85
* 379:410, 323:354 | 0.87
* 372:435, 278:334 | 0.93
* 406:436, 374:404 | 1.25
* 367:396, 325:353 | 0.86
